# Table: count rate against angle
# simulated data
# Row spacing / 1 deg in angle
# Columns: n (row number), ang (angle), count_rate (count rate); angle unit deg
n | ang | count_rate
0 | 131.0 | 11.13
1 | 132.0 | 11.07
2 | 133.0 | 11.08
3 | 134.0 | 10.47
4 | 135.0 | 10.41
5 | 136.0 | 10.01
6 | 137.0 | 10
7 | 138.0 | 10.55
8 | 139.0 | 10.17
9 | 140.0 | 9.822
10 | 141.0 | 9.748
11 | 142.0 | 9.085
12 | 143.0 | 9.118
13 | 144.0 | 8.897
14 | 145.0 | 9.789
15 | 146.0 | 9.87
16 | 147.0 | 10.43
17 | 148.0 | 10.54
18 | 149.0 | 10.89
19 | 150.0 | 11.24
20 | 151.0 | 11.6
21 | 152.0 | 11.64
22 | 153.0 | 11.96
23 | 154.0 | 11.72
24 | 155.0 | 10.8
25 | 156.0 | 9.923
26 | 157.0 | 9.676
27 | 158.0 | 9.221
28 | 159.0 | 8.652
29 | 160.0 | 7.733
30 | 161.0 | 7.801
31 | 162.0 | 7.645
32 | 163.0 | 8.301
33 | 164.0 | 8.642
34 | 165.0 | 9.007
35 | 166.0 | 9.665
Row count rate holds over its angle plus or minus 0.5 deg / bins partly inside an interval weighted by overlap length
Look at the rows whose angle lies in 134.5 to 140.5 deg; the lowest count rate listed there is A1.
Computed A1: 9.822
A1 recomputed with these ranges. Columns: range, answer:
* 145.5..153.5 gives 9.87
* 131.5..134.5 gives 10.47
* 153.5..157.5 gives 9.676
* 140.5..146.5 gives 8.897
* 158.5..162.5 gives 7.645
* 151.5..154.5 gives 11.64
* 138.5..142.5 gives 9.085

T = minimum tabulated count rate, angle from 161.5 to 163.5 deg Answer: 7.645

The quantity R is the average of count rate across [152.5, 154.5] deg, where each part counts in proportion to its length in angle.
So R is 11.8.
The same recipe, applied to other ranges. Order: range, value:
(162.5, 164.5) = 8.47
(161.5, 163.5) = 7.97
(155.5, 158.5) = 9.61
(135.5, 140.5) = 10.1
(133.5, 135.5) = 10.4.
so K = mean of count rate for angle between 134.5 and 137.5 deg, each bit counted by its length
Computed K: 10.1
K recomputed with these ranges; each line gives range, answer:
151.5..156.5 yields 11.2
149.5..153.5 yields 11.6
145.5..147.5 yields 10.1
